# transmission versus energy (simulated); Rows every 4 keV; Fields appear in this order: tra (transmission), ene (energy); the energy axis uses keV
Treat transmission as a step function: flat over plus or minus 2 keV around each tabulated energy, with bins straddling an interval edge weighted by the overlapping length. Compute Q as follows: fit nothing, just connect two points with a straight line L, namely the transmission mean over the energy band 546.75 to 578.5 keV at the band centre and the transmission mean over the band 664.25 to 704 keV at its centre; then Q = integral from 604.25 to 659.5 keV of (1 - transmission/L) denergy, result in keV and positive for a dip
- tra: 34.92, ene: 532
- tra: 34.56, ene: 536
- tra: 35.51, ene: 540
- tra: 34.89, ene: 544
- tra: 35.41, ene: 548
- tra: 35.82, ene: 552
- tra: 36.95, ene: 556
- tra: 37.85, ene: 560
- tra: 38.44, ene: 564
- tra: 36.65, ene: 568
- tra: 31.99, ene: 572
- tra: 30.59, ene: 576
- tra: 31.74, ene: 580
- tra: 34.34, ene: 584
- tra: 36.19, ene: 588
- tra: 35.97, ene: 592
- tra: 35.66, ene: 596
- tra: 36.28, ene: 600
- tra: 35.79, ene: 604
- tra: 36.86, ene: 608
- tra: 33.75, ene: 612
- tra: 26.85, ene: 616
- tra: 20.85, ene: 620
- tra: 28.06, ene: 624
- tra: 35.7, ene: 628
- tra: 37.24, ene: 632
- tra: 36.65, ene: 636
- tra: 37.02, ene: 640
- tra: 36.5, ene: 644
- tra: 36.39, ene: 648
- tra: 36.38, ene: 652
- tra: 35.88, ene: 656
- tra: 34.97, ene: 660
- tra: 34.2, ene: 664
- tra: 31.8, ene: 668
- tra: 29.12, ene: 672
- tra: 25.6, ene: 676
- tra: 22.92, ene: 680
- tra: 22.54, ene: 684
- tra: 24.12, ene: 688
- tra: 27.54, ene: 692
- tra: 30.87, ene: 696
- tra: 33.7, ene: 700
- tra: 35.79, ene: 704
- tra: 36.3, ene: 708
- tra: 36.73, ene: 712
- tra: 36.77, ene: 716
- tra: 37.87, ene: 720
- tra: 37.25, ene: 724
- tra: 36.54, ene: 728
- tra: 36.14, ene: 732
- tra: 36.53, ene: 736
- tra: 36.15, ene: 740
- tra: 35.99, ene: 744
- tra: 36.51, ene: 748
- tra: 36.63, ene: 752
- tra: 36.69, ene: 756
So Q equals -4.49 keV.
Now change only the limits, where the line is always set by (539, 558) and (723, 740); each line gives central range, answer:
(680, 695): 4.72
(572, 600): 1.41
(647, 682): 4.29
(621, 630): 1.35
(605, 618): 1.18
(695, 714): 0.80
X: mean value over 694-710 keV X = 34.2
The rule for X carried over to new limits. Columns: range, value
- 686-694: 25.8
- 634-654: 36.6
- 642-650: 36.4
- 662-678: 30.2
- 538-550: 35.3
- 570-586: 32.2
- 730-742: 36.3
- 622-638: 34.4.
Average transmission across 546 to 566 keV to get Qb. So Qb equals 36.9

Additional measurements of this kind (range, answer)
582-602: 35.7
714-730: 37.1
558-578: 35.1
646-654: 36.4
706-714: 36.5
